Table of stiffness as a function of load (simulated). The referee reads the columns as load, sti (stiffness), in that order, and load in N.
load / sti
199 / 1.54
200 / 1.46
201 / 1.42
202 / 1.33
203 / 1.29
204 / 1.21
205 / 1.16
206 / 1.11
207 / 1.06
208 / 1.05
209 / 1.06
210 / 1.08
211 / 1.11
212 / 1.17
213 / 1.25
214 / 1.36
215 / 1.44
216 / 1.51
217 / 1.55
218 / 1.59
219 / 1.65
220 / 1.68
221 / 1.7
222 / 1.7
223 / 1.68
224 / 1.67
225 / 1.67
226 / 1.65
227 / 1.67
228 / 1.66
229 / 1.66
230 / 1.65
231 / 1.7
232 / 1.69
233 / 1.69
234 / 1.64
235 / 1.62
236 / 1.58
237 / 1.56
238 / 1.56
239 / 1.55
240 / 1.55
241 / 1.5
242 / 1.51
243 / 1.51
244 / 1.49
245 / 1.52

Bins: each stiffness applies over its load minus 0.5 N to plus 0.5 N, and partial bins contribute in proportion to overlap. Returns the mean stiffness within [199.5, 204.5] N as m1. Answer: 1.34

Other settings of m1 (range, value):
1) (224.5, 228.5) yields 1.66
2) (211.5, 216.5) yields 1.35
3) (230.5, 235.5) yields 1.67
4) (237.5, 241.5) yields 1.54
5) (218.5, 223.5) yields 1.68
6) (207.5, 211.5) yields 1.08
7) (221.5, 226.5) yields 1.67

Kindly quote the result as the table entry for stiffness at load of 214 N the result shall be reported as 1.36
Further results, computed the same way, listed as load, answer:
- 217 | 1.55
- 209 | 1.06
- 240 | 1.55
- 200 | 1.46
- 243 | 1.51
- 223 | 1.68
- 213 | 1.25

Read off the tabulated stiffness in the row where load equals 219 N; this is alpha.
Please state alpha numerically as 1.65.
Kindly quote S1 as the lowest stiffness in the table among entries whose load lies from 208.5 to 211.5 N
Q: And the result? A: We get 1.06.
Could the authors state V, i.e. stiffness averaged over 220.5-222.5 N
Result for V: 1.7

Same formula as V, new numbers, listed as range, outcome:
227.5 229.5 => 1.66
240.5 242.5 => 1.5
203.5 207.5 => 1.14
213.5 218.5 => 1.49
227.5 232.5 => 1.67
